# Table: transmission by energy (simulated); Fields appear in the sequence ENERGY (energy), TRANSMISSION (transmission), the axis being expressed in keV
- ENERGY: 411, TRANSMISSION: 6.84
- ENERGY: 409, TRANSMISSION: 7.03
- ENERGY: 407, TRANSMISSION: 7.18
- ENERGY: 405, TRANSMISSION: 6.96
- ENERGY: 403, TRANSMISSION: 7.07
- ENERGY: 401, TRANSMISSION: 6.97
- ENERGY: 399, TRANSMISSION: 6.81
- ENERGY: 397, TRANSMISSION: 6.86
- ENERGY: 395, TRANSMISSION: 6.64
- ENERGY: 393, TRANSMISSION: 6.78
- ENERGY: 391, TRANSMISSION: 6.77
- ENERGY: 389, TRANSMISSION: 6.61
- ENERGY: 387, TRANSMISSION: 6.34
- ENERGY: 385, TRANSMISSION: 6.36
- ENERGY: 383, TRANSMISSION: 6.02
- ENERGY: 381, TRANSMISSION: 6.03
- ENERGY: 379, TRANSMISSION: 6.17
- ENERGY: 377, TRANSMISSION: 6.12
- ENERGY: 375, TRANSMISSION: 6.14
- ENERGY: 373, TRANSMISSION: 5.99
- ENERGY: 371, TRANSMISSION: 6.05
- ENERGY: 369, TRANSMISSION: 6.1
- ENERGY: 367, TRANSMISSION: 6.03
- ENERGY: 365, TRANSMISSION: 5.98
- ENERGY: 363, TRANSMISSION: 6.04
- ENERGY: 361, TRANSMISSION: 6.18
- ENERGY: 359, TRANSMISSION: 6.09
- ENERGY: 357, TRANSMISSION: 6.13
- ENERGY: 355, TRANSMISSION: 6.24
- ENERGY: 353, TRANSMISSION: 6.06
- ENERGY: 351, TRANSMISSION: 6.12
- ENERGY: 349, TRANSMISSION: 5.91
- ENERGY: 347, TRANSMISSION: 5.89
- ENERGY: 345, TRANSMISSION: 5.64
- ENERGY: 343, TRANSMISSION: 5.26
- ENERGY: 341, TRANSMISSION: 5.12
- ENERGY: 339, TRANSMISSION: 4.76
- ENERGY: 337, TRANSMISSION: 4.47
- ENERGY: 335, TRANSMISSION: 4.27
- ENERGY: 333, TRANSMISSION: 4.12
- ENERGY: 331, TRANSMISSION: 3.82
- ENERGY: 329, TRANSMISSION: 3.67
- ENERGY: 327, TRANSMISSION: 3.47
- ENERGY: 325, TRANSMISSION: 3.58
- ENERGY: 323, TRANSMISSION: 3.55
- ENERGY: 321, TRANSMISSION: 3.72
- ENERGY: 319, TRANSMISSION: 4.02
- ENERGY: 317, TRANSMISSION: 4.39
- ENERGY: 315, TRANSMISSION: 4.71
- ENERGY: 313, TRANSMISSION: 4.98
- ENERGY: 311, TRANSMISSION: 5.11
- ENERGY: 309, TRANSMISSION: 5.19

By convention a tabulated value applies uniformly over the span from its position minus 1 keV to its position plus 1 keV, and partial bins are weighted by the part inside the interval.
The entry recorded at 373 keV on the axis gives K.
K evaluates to 5.99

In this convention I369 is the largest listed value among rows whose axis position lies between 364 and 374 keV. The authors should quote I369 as 6.1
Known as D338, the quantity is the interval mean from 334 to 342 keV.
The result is 4.66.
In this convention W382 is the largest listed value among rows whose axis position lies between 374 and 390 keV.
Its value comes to 6.61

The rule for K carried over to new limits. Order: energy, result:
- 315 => 4.71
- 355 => 6.24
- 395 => 6.64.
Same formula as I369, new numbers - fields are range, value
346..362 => 6.24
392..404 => 7.07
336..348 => 5.89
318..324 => 4.02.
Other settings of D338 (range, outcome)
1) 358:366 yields 6.07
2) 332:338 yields 4.29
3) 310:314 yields 5.04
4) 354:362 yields 6.16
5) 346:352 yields 5.97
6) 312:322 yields 4.36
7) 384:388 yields 6.35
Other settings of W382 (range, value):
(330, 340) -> 4.76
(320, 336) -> 4.27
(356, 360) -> 6.13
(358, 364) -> 6.18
